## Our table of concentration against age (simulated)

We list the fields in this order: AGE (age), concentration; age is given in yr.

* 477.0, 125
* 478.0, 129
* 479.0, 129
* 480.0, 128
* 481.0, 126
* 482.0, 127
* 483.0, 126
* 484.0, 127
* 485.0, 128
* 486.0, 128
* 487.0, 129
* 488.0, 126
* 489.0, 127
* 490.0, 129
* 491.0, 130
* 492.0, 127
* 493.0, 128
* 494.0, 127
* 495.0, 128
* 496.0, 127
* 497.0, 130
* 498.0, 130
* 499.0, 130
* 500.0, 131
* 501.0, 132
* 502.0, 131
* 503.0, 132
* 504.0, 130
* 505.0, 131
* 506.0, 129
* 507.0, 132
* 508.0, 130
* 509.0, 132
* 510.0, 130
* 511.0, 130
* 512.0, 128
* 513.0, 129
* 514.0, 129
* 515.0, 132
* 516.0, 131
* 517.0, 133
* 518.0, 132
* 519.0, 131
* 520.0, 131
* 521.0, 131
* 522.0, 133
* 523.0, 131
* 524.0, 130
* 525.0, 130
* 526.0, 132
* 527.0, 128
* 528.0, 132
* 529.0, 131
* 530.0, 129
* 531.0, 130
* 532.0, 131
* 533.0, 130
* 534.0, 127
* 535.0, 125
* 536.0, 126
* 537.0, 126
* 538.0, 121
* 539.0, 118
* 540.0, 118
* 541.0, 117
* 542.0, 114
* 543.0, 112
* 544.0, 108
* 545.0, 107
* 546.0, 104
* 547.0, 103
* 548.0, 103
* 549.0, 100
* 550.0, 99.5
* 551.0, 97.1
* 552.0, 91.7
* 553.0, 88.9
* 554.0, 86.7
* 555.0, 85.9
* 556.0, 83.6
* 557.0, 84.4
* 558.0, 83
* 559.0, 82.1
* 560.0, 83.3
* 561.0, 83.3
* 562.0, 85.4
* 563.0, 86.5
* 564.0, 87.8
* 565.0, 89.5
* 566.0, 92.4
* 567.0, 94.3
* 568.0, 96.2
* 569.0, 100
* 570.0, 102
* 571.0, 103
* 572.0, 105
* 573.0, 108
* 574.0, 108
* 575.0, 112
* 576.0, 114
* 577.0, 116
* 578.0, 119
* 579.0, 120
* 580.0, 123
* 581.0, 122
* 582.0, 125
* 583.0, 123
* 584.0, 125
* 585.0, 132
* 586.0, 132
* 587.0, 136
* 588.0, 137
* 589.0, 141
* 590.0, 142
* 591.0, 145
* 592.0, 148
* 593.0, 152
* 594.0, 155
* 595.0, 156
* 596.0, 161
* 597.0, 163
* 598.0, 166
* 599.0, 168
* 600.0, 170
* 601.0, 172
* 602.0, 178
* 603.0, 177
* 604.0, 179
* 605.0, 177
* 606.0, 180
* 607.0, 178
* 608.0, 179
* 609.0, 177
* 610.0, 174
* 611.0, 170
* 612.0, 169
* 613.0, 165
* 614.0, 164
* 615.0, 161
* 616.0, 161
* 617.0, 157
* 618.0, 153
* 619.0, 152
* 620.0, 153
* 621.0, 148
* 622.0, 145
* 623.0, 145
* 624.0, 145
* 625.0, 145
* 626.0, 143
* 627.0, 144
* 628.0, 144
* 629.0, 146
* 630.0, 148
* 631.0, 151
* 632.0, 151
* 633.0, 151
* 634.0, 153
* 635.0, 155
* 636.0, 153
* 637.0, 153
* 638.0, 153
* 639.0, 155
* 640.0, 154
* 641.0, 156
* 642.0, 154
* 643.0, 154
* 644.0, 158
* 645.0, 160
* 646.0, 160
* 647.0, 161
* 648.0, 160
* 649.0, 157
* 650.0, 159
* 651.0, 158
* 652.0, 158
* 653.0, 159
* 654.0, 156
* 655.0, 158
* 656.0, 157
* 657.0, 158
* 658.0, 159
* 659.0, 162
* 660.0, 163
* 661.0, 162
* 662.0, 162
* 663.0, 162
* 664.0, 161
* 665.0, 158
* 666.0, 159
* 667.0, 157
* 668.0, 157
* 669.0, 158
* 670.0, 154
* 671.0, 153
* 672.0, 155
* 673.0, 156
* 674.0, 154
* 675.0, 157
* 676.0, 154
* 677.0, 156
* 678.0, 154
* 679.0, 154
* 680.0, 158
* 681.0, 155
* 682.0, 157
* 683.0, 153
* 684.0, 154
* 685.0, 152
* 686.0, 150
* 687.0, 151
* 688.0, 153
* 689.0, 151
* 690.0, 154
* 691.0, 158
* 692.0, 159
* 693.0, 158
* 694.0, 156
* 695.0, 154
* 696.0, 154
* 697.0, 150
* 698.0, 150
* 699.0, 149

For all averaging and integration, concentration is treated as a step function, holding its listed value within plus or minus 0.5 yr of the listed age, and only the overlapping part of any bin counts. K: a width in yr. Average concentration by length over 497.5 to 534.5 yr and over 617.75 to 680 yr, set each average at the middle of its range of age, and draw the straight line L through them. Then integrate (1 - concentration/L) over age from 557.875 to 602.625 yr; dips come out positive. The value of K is 6.0 yr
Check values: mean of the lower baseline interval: 131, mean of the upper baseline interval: 155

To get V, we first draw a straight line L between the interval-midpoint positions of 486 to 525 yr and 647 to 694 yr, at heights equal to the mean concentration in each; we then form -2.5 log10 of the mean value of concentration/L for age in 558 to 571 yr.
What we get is 0.471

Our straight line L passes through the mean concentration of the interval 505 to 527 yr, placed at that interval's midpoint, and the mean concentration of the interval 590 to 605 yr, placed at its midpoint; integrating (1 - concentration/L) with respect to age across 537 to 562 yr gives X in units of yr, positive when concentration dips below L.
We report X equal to 7.7 yr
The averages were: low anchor 131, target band 99.2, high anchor 163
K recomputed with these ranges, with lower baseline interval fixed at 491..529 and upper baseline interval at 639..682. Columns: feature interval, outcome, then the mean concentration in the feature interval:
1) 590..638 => -3.20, 159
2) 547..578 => 9.81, 95.6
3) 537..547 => 1.67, 113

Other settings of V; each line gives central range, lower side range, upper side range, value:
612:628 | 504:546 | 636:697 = -0.04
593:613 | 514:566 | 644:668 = -0.23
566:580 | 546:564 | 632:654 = -0.04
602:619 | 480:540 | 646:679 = -0.15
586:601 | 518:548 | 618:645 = -0.09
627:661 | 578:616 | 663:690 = 0.00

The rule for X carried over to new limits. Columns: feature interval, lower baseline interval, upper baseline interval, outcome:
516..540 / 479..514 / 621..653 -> 0.96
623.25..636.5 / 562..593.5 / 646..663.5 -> -0.24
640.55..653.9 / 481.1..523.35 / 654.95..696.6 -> -0.53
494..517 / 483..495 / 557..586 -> -1.33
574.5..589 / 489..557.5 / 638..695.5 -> 1.22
